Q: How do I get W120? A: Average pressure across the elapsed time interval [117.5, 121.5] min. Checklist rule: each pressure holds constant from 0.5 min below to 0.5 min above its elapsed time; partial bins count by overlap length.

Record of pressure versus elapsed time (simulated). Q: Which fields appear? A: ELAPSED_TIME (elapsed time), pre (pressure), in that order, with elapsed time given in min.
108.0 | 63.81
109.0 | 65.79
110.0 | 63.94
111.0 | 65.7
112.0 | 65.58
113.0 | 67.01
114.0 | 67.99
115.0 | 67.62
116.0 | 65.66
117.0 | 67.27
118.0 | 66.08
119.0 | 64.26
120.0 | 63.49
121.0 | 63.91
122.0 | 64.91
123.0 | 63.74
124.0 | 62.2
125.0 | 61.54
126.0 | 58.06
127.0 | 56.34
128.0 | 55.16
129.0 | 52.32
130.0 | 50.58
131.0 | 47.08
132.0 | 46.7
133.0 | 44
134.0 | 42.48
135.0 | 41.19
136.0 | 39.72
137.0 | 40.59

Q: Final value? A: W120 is 64.4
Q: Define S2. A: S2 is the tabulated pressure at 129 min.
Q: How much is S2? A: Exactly 52.32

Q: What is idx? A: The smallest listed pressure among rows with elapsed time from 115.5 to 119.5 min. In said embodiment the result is 64.26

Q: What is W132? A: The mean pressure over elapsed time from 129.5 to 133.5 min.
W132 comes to 47.1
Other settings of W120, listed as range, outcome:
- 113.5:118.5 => 66.9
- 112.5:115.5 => 67.5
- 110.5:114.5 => 66.6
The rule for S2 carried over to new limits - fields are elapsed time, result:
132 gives 46.7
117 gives 67.27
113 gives 67.01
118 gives 66.08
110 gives 63.94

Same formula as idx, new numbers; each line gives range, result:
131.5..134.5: 42.48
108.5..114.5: 63.94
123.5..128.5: 55.16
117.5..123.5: 63.49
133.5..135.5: 41.19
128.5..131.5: 47.08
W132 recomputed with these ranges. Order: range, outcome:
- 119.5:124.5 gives 63.6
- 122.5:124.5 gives 63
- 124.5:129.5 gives 56.7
